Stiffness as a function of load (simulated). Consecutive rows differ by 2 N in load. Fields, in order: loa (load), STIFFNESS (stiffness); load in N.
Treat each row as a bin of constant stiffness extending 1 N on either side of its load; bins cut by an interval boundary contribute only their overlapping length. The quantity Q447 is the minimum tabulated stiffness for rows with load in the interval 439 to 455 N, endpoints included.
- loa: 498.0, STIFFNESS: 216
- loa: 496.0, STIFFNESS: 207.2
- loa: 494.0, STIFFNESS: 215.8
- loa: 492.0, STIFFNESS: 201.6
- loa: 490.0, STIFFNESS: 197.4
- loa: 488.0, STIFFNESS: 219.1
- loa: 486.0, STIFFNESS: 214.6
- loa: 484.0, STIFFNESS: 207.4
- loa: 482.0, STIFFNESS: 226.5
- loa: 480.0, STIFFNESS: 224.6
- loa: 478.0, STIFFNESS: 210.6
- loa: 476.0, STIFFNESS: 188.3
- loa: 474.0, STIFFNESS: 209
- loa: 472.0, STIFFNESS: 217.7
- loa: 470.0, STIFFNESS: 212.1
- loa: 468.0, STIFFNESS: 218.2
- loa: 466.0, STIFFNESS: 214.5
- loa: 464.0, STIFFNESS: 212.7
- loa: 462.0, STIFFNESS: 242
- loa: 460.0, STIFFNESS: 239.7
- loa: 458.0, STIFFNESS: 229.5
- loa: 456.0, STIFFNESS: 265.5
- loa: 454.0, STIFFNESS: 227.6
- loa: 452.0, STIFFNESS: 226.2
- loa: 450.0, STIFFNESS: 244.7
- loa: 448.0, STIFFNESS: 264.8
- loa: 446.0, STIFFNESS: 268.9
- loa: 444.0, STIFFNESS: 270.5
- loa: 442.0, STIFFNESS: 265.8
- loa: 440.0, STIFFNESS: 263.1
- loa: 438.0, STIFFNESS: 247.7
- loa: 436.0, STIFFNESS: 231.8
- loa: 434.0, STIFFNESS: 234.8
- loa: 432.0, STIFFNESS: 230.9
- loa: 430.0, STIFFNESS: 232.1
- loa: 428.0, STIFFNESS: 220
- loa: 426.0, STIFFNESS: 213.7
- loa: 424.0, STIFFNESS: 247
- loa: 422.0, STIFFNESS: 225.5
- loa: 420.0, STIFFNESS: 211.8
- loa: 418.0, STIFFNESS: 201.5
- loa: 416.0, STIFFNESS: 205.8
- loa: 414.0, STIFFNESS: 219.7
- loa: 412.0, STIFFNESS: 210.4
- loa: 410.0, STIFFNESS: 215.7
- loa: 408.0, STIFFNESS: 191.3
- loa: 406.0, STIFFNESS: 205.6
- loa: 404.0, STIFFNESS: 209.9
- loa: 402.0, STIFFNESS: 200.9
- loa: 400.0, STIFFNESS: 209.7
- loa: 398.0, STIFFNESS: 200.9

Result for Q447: 226.2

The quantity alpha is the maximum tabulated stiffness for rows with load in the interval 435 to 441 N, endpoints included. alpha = 263.1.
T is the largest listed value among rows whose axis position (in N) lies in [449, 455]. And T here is 244.7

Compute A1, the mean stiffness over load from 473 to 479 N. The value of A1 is 203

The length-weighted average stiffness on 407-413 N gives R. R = 206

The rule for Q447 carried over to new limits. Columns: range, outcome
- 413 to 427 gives 201.5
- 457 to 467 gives 212.7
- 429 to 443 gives 230.9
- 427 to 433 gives 220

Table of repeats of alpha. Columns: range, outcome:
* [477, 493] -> 226.5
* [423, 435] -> 247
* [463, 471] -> 218.2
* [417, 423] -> 225.5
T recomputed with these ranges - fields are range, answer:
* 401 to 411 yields 215.7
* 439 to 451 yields 270.5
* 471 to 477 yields 217.7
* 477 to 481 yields 224.6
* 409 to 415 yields 219.7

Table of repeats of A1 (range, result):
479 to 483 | 226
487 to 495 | 208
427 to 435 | 229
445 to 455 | 246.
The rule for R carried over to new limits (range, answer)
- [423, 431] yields 228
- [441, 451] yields 263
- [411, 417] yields 212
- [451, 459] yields 237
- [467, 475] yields 214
